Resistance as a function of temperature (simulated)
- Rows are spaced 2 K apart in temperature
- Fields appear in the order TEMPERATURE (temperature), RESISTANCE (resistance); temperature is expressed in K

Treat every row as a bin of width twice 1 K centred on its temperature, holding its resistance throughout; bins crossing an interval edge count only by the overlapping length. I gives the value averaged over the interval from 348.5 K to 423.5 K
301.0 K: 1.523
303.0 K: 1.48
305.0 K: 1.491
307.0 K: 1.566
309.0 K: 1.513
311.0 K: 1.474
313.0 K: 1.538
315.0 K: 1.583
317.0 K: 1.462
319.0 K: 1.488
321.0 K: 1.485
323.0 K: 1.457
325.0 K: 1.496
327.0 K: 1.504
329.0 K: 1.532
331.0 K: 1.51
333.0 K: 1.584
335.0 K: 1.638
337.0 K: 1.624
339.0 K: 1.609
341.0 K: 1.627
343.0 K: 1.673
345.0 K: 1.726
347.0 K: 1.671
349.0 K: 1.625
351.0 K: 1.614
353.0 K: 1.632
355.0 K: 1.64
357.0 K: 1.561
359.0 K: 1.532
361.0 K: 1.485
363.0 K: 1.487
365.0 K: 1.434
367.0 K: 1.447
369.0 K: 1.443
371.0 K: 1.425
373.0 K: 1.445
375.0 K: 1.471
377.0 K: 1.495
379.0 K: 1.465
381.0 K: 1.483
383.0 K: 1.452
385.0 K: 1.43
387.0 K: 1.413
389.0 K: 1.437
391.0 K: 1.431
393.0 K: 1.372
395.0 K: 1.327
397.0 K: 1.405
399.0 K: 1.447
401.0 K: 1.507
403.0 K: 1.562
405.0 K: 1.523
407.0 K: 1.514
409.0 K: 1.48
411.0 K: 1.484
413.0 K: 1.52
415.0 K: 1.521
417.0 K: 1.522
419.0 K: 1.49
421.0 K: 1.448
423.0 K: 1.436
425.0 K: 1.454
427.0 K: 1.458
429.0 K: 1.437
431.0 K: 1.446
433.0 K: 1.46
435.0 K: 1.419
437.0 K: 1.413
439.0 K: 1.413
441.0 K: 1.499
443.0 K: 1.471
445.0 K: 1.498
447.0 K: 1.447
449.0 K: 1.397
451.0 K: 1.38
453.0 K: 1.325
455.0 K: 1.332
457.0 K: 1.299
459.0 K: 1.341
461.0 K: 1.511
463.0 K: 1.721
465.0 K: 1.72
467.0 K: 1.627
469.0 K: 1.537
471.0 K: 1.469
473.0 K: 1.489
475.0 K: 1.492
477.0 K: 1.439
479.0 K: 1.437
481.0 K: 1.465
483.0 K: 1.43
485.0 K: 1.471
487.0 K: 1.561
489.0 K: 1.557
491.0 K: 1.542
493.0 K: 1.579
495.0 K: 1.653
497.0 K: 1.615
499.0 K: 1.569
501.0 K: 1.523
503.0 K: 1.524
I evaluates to 1.48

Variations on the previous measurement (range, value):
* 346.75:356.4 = 1.63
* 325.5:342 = 1.58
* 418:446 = 1.45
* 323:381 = 1.55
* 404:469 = 1.47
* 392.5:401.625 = 1.41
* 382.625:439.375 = 1.46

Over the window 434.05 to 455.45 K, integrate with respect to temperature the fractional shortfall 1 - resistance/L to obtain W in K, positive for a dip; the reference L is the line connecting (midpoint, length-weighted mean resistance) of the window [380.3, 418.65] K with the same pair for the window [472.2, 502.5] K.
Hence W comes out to 1.1 K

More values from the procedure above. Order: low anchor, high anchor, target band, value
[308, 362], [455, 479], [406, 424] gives 0.4 K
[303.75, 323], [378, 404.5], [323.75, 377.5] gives -2.8 K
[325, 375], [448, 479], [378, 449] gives 2.4 K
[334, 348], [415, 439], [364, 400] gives 2.9 K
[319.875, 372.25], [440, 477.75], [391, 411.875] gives 0.8 K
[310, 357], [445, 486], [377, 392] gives 0.8 K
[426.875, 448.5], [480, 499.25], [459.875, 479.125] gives -0.5 K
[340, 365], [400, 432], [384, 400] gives 1.3 K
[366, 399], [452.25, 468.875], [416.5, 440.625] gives 0.3 K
